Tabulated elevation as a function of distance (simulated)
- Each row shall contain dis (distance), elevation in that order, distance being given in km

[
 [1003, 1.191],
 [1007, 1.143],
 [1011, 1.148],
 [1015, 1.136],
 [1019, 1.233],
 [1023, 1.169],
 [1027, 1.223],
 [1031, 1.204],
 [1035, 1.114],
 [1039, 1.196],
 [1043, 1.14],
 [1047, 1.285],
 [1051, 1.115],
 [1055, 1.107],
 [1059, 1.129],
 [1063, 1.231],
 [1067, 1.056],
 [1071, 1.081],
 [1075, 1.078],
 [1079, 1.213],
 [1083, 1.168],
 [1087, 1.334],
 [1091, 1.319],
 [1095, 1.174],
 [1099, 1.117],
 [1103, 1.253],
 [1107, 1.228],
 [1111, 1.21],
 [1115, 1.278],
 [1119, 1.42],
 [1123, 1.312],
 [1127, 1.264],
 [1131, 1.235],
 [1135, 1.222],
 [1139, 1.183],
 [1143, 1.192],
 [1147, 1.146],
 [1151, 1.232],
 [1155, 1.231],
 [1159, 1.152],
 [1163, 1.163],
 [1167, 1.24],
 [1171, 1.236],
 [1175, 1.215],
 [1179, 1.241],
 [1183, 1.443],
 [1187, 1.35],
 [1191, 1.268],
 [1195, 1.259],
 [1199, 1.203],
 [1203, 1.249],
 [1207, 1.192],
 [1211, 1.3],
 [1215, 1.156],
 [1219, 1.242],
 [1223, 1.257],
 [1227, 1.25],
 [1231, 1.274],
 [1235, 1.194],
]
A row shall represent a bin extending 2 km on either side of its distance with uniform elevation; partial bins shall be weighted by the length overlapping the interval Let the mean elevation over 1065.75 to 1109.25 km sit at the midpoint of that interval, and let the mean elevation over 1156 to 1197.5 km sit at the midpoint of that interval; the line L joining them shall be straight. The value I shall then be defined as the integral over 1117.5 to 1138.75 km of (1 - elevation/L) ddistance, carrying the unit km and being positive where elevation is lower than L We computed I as -1.1 km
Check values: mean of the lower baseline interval 1.19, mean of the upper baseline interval 1.26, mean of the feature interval 1.28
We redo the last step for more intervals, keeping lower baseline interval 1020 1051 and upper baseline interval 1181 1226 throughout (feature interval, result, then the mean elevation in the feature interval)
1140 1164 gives 1.0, 1.19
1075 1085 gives 0.3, 1.17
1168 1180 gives 0.2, 1.23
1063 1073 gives 0.8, 1.1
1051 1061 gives 0.7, 1.12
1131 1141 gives 0.2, 1.21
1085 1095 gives -0.7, 1.3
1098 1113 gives 0.1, 1.21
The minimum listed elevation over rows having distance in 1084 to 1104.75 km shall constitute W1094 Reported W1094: 1.117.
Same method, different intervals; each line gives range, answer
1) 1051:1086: 1.056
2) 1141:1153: 1.146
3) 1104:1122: 1.21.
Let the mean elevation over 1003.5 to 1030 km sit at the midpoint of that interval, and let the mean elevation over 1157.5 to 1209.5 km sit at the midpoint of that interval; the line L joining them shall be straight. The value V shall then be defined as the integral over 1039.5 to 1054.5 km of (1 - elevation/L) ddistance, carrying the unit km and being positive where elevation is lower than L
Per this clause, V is 0.20 km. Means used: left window 1.18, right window 1.25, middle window 1.17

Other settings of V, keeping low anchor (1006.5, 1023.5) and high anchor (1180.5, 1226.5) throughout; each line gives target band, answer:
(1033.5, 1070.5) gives 1.1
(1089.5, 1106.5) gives 0.0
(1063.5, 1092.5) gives 0.5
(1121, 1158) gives 0.3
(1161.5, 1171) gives 0.3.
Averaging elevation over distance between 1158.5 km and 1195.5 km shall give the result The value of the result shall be 1.26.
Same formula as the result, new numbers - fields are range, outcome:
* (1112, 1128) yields 1.32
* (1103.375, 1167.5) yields 1.23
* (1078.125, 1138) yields 1.25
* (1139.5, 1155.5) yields 1.2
